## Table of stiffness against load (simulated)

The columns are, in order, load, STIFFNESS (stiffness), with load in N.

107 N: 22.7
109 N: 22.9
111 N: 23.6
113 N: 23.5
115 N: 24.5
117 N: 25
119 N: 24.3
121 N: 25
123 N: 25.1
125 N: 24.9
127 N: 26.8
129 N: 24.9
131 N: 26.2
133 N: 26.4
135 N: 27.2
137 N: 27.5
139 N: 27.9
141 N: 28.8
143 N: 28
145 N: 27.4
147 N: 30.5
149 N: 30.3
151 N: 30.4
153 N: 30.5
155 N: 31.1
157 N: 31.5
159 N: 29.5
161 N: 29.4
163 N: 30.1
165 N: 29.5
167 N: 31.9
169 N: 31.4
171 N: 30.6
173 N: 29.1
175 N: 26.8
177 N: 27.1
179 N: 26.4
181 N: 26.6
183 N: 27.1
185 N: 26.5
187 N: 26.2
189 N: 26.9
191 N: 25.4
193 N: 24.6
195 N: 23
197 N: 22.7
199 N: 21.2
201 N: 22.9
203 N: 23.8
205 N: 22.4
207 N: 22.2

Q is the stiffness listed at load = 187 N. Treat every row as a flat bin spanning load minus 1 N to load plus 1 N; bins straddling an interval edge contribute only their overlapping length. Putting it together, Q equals 26.2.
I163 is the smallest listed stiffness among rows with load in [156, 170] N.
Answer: 29.4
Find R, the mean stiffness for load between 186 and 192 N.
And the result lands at 26.2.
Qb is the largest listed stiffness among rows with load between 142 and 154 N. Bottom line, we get 30.5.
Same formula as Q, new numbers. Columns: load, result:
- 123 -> 25.1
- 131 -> 26.2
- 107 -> 22.7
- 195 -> 23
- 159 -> 29.5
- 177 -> 27.1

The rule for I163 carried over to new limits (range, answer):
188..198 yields 22.7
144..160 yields 27.4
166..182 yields 26.4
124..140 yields 24.9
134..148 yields 27.2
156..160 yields 29.5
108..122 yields 22.9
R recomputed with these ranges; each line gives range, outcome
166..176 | 30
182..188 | 26.6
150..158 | 30.9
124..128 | 25.9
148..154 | 30.4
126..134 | 26.1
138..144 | 28.2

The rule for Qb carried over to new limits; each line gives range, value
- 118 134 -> 26.8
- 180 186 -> 27.1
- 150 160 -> 31.5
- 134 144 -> 28.8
